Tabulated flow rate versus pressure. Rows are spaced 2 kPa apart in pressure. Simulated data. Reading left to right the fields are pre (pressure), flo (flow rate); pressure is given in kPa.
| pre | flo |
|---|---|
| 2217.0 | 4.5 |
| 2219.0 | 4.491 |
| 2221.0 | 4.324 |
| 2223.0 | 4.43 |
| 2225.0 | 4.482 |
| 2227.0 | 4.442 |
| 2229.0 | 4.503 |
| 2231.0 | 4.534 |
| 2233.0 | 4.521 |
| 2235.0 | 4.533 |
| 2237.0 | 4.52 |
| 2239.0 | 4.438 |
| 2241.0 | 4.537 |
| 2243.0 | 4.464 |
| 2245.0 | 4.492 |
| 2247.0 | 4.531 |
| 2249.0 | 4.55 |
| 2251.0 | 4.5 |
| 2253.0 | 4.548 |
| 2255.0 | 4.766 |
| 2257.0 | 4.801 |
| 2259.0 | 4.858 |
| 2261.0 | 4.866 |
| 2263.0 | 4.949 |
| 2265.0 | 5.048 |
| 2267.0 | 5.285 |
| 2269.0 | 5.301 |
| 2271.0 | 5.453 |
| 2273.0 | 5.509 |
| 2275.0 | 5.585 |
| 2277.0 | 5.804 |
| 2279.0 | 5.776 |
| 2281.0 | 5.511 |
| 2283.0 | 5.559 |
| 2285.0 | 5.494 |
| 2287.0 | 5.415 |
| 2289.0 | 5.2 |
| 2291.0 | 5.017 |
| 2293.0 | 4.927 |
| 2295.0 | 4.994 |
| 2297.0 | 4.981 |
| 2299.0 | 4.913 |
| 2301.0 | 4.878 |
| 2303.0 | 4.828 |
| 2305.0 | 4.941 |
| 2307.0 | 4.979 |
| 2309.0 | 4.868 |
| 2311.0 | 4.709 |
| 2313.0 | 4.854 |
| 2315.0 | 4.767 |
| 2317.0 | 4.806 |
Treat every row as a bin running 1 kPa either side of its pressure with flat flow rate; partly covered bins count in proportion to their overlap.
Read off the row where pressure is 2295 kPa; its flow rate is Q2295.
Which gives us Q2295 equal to 4.994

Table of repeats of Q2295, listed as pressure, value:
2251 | 4.5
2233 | 4.521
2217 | 4.5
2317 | 4.806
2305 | 4.941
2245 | 4.492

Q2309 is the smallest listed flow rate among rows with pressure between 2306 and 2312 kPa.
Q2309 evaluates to 4.709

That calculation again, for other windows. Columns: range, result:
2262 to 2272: 4.949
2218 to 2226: 4.324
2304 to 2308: 4.941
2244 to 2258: 4.492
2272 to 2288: 5.415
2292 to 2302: 4.878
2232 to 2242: 4.438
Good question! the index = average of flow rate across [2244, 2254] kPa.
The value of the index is 4.52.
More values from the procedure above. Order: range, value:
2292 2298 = 4.97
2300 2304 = 4.85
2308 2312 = 4.79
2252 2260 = 4.74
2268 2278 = 5.53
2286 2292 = 5.21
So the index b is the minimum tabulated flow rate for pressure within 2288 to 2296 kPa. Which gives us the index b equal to 4.927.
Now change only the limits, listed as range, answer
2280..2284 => 5.511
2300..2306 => 4.828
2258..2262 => 4.858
